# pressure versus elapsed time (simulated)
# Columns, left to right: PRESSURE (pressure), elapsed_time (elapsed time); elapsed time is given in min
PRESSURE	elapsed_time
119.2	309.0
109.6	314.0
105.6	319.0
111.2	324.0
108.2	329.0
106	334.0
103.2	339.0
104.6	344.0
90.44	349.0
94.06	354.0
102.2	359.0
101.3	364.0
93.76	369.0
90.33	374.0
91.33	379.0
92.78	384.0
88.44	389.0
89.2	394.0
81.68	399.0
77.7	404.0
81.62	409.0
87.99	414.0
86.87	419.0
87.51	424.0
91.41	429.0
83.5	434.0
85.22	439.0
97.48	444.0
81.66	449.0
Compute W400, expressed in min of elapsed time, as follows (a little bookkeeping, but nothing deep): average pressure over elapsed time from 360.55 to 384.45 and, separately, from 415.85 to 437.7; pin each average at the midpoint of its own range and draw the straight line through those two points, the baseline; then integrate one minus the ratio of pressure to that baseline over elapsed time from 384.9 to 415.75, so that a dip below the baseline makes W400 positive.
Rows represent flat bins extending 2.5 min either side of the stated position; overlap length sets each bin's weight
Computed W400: 2.0 min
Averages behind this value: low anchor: 94.3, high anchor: 87.2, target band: 84.8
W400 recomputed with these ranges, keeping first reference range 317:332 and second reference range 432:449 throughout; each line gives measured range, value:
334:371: 1.55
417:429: 0.37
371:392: 1.61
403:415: 1.42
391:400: 0.90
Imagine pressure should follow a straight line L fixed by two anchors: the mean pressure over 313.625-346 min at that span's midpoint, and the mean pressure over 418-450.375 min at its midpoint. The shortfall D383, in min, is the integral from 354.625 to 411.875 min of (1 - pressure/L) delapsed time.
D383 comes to 4.2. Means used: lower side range 107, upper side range 87.9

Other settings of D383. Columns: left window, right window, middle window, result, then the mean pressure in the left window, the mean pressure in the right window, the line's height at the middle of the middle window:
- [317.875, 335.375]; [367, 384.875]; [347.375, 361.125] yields 0.5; 108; 91.9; 99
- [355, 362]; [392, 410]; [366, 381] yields 0.3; 100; 82.4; 94.1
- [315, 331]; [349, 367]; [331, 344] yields -0.1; 108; 97.8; 104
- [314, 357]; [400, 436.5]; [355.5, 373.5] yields -0.2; 103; 85.1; 96.9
